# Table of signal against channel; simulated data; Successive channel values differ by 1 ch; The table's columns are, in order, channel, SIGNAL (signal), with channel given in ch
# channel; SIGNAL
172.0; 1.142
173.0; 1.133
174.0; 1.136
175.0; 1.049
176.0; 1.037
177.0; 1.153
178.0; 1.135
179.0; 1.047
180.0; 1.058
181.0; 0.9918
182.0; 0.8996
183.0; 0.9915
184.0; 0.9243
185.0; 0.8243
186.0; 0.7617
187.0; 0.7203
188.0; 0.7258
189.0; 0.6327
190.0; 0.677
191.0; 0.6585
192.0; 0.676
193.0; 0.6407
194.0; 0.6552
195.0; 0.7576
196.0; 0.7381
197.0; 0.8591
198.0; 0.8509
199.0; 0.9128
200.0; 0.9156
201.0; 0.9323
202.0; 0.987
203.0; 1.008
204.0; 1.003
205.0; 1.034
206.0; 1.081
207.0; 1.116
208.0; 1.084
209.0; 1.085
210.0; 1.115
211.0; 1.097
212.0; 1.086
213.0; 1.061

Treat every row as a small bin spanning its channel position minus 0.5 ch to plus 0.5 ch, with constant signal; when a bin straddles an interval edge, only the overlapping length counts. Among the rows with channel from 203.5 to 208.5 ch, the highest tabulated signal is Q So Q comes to 1.116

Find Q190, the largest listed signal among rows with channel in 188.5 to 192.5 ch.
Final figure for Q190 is 0.677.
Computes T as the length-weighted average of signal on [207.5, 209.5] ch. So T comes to 1.08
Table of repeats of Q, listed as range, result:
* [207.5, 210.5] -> 1.115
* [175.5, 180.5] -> 1.153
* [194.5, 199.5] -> 0.9128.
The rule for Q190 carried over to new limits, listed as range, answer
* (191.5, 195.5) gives 0.7576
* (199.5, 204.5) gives 1.008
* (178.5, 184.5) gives 1.058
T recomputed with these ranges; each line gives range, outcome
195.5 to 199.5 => 0.84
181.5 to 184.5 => 0.938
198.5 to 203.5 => 0.951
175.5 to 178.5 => 1.11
